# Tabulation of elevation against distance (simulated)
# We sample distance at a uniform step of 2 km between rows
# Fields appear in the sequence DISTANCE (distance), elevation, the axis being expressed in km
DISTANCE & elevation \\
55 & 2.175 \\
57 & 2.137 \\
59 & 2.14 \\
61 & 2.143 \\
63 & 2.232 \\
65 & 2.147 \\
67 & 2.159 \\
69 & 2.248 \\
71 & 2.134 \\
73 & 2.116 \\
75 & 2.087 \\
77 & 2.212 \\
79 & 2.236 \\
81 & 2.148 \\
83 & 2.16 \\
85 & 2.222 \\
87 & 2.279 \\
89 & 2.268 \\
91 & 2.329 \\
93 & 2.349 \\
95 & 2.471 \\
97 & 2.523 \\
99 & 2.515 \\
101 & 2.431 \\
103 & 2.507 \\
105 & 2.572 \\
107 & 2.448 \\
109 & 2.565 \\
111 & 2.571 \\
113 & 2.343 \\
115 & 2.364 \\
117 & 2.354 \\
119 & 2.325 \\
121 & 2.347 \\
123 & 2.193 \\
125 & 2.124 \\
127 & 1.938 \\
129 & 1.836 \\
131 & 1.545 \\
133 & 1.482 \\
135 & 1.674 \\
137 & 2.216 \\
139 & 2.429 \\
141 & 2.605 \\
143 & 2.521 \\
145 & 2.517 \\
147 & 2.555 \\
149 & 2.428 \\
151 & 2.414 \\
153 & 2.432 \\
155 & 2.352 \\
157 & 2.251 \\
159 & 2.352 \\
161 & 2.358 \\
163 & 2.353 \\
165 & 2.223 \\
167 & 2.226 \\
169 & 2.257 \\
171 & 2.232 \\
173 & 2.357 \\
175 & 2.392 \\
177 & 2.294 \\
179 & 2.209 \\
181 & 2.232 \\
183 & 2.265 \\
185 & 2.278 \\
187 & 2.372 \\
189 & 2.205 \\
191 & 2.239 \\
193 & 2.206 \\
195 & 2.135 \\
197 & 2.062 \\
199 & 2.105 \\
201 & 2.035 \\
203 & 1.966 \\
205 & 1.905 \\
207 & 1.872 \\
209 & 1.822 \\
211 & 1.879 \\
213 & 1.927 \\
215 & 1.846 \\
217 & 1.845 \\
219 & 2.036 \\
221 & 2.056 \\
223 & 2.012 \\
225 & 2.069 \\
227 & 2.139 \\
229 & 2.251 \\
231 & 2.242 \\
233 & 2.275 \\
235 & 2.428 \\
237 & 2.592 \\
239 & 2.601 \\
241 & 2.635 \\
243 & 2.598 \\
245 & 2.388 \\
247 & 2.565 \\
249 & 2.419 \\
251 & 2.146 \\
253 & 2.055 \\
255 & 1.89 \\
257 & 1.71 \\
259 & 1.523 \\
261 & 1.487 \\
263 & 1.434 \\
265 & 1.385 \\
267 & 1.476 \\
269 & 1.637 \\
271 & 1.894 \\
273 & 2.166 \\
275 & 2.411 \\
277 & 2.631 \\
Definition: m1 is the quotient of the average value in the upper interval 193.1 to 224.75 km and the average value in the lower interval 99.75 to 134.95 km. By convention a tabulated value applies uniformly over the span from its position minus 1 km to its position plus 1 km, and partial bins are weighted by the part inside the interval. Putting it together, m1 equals 0.89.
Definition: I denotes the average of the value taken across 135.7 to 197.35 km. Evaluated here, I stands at 2.32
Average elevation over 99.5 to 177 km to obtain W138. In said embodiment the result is 2.29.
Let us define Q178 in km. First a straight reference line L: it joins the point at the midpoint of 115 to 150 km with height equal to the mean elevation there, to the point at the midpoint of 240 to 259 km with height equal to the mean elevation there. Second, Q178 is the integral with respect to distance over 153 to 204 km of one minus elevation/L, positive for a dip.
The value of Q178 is -0.9 km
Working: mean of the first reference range 2.19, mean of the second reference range 2.23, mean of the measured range 2.24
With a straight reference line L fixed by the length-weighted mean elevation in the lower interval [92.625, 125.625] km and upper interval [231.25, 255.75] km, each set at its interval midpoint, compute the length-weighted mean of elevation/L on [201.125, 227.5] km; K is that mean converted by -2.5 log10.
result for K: 0.22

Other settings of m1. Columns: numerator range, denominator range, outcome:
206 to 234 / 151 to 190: 0.88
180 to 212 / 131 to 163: 0.92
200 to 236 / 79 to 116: 0.85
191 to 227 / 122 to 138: 1.07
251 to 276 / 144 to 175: 0.75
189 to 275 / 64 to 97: 0.92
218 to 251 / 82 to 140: 1.03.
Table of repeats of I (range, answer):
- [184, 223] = 2.04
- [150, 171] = 2.32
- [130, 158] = 2.24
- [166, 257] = 2.18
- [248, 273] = 1.77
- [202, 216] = 1.89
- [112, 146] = 2.17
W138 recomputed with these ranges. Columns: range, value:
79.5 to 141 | 2.26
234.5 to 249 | 2.54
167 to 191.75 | 2.28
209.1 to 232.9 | 2.03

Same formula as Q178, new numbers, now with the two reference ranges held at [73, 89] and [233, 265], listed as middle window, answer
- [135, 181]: -3.7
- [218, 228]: 0.4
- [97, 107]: -1.4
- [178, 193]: -0.6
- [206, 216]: 1.3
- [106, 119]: -1.5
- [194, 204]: 0.5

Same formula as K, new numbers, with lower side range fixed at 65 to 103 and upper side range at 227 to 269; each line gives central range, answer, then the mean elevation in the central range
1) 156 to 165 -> -0.061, 2.32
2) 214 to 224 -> 0.089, 1.96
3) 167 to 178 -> -0.059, 2.3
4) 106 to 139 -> 0.039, 2.15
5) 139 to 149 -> -0.145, 2.53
